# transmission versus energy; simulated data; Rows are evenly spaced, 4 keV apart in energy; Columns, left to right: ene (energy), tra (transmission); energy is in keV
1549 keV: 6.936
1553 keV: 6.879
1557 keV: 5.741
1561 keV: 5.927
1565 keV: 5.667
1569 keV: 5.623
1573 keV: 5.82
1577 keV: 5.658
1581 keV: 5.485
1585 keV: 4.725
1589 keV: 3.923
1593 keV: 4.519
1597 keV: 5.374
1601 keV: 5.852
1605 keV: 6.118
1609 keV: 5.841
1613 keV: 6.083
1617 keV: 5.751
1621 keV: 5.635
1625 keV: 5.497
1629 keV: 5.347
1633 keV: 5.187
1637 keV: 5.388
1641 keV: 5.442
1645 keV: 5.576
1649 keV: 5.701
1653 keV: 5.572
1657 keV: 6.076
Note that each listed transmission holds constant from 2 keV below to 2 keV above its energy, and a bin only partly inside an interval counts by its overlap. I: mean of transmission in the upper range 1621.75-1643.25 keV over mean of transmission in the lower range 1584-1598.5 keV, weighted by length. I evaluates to 1.17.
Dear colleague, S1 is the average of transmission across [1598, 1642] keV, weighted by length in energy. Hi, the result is 5.65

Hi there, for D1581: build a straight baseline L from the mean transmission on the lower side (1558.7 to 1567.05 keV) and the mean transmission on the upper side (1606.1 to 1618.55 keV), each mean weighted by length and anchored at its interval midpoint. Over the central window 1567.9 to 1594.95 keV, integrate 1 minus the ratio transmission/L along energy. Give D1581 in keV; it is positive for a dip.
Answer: 3.45 keV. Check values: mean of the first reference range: 5.79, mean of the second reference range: 5.91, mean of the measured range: 5.09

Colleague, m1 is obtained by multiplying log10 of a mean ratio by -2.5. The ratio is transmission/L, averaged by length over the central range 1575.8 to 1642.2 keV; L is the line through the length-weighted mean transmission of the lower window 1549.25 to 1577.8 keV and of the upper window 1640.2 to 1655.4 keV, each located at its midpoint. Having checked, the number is 0.07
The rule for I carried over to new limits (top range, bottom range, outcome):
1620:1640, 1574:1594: 1.10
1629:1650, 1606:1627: 0.94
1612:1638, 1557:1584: 0.98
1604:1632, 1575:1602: 1.13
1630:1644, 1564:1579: 0.94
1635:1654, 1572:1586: 1.02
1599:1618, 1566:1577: 1.04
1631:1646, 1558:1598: 1.02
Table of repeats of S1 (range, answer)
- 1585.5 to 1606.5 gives 5.1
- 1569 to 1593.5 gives 5.1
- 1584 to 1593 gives 4.32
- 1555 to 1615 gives 5.49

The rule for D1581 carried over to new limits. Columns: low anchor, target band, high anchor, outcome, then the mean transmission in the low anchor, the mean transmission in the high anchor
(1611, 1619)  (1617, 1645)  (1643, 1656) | 1.66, 5.92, 5.65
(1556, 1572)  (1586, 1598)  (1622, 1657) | 2.34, 5.74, 5.5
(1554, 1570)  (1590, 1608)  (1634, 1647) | 0.76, 5.82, 5.45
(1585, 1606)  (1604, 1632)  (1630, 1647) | -2.58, 5.07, 5.4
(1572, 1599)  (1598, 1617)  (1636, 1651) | -2.50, 5.04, 5.54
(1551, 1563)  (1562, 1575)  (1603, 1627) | 0.83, 6.18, 5.82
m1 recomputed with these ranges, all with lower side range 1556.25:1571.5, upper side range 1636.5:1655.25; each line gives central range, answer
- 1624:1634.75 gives 0.05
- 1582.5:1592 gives 0.28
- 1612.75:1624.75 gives -0.02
